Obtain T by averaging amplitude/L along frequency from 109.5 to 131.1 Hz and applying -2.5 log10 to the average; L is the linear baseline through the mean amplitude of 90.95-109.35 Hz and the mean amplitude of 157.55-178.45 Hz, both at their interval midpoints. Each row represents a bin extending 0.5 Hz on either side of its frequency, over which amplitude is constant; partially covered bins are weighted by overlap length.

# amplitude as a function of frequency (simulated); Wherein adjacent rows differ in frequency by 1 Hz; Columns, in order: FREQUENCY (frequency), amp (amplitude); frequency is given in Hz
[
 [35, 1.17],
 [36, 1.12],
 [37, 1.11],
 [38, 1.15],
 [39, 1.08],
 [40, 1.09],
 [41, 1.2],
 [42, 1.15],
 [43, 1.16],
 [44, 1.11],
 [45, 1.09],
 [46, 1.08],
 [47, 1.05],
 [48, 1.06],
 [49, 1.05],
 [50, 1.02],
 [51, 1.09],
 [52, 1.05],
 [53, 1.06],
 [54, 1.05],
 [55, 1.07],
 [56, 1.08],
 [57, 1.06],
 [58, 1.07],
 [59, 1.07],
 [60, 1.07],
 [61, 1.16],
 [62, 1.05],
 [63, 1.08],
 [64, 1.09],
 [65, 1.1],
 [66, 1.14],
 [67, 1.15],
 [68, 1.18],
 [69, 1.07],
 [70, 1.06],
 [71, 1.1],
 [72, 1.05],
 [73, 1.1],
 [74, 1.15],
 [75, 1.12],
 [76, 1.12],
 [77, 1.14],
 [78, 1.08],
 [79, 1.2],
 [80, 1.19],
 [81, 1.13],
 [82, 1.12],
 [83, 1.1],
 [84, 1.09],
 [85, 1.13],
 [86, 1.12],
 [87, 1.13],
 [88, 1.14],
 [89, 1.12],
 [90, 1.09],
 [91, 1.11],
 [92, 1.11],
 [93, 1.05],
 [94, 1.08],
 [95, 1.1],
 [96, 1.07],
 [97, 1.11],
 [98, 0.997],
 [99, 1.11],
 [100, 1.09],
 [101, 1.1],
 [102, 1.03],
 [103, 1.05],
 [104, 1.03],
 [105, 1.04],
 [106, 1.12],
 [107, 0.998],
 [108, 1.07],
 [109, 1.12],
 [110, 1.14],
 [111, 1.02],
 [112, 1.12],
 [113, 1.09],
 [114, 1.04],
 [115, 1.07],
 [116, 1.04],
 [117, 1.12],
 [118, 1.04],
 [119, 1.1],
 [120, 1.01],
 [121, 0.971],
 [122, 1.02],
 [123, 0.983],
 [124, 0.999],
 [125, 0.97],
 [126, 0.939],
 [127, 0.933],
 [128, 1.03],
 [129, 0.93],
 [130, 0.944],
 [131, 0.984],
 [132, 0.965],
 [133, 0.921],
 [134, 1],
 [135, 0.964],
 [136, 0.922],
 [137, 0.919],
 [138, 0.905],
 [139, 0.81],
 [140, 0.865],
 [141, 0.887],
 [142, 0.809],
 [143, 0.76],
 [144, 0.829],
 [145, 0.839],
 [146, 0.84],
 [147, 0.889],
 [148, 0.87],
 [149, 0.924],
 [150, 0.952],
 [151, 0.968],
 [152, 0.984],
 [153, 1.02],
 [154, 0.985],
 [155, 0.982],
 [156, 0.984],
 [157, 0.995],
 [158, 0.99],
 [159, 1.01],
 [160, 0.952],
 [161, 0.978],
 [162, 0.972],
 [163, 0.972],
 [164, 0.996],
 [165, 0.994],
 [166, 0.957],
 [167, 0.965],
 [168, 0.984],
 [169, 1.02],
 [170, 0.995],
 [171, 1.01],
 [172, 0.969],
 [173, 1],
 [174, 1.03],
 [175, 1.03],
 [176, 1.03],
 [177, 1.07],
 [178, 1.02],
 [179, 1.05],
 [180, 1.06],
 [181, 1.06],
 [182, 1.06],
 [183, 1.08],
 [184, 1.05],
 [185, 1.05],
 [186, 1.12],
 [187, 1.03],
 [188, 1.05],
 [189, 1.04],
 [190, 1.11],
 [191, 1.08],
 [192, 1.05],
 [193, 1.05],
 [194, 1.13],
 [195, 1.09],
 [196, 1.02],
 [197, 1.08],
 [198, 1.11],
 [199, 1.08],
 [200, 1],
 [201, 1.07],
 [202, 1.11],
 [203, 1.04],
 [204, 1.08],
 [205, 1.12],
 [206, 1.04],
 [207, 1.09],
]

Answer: 0.03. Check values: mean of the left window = 1.07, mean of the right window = 0.997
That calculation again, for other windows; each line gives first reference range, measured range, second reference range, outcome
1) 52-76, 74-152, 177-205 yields 0.06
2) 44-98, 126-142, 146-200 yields 0.13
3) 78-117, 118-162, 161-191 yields 0.12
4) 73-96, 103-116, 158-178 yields 0.01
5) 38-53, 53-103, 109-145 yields -0.06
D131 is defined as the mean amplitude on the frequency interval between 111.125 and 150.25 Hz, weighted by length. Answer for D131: 0.955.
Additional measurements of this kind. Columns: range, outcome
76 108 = 1.1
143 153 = 0.898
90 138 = 1.03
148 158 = 0.972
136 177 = 0.948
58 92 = 1.11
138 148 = 0.842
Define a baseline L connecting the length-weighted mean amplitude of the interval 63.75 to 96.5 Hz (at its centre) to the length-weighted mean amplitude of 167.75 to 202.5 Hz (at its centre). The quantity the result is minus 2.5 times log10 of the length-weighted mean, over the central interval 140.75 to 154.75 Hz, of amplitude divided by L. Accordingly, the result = 0.193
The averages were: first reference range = 1.11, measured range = 0.899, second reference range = 1.05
